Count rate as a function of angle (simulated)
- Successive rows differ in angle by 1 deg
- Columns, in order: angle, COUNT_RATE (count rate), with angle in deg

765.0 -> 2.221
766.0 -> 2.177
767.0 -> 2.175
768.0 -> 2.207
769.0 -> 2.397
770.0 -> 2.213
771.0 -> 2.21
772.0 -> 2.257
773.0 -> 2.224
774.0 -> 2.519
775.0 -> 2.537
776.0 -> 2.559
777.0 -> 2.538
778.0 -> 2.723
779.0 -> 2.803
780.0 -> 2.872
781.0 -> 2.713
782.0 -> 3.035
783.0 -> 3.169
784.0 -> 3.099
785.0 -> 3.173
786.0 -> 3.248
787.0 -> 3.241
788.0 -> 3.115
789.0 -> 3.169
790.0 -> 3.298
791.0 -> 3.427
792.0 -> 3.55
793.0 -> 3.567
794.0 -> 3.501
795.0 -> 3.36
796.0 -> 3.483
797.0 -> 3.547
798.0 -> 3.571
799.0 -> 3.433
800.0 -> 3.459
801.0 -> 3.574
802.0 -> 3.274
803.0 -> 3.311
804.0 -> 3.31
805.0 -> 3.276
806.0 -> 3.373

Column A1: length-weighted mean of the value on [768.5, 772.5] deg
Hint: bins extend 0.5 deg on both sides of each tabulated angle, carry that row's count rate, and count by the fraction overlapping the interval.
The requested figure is 2.27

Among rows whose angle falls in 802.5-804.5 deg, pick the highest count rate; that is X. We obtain 3.311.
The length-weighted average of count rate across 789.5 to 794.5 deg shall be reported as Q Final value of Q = 3.47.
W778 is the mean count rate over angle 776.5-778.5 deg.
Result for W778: 2.63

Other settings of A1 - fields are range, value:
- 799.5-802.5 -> 3.44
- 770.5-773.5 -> 2.23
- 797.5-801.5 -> 3.51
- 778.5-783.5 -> 2.92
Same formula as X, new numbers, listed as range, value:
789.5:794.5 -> 3.567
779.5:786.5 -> 3.248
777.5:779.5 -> 2.803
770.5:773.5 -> 2.257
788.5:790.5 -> 3.298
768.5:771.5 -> 2.397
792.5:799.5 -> 3.571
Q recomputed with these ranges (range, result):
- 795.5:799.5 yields 3.51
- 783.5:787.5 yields 3.19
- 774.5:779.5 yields 2.63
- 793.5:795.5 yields 3.43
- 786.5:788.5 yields 3.18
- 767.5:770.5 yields 2.27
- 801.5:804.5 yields 3.3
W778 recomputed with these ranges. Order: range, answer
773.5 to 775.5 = 2.53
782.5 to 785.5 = 3.15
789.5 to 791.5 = 3.36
